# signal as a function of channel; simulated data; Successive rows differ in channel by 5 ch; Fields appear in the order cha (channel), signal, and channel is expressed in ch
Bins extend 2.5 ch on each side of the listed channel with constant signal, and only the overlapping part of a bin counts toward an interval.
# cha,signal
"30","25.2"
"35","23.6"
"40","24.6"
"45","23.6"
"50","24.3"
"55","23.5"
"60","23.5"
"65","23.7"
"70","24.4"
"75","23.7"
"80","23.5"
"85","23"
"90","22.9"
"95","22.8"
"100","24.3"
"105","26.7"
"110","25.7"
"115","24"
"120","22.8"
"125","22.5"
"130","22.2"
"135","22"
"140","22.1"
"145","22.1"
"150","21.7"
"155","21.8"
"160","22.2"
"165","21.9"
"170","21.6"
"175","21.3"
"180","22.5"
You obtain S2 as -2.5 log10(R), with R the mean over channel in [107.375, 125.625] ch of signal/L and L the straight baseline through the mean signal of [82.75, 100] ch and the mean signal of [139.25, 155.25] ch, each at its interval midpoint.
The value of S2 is -0.062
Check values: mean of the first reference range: 23.1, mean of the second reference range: 21.9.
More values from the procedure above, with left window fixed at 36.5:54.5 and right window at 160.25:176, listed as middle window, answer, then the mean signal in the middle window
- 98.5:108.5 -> -0.12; 25.6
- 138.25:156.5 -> 0.01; 21.9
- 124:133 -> 0.01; 22.3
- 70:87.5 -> -0.01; 23.5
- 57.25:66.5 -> 0.01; 23.6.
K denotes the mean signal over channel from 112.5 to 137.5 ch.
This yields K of 22.7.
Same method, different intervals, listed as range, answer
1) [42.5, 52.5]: 23.9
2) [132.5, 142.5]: 22.1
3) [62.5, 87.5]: 23.7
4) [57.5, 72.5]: 23.9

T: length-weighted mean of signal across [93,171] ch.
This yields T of 22.9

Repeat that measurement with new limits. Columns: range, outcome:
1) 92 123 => 24.3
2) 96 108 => 25.2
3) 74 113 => 24.1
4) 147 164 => 21.9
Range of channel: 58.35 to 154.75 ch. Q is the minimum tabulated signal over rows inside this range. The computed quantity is 21.7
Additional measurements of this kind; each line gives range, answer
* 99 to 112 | 24.3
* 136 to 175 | 21.3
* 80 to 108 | 22.8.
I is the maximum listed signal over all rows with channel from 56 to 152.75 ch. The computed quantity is 26.7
